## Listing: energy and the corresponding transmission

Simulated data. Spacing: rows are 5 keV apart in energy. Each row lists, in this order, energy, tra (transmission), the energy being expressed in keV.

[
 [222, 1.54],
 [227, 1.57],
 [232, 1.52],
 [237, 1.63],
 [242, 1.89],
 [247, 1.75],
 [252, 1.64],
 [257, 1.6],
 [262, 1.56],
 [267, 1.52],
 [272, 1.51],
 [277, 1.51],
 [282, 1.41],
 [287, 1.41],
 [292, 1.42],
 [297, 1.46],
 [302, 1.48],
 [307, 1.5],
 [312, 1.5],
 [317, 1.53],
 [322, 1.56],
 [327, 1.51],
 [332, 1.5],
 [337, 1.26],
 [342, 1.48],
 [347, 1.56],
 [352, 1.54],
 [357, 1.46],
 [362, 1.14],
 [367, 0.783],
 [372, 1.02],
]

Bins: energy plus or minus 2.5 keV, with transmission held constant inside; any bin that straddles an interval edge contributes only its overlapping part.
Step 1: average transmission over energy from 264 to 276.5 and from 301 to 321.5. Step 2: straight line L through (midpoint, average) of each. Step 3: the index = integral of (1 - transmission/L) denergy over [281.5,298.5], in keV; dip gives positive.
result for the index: 1.0 keV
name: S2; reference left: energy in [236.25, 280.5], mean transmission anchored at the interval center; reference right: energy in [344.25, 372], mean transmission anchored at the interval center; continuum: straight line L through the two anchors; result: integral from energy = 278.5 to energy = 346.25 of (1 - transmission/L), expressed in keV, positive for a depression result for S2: -1.82 keV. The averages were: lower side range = 1.62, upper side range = 1.27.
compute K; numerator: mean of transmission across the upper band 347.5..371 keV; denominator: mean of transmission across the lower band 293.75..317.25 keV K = 0.84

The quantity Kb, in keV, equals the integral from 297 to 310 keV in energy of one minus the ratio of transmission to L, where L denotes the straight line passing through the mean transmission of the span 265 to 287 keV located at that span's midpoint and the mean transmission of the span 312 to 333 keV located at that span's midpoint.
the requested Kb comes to 0.2 keV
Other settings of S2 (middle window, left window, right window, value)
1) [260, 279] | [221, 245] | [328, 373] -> 0.2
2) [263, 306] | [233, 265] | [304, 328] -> 3.2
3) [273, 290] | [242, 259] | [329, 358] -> 1.8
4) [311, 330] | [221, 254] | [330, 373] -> -1.6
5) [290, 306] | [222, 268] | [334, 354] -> 0.8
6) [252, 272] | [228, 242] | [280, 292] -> -0.6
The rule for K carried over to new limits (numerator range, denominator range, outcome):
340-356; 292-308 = 1.04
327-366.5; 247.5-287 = 0.91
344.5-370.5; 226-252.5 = 0.77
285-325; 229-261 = 0.89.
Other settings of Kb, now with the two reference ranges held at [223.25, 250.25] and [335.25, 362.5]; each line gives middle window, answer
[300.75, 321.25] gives 0.0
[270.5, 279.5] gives 0.4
